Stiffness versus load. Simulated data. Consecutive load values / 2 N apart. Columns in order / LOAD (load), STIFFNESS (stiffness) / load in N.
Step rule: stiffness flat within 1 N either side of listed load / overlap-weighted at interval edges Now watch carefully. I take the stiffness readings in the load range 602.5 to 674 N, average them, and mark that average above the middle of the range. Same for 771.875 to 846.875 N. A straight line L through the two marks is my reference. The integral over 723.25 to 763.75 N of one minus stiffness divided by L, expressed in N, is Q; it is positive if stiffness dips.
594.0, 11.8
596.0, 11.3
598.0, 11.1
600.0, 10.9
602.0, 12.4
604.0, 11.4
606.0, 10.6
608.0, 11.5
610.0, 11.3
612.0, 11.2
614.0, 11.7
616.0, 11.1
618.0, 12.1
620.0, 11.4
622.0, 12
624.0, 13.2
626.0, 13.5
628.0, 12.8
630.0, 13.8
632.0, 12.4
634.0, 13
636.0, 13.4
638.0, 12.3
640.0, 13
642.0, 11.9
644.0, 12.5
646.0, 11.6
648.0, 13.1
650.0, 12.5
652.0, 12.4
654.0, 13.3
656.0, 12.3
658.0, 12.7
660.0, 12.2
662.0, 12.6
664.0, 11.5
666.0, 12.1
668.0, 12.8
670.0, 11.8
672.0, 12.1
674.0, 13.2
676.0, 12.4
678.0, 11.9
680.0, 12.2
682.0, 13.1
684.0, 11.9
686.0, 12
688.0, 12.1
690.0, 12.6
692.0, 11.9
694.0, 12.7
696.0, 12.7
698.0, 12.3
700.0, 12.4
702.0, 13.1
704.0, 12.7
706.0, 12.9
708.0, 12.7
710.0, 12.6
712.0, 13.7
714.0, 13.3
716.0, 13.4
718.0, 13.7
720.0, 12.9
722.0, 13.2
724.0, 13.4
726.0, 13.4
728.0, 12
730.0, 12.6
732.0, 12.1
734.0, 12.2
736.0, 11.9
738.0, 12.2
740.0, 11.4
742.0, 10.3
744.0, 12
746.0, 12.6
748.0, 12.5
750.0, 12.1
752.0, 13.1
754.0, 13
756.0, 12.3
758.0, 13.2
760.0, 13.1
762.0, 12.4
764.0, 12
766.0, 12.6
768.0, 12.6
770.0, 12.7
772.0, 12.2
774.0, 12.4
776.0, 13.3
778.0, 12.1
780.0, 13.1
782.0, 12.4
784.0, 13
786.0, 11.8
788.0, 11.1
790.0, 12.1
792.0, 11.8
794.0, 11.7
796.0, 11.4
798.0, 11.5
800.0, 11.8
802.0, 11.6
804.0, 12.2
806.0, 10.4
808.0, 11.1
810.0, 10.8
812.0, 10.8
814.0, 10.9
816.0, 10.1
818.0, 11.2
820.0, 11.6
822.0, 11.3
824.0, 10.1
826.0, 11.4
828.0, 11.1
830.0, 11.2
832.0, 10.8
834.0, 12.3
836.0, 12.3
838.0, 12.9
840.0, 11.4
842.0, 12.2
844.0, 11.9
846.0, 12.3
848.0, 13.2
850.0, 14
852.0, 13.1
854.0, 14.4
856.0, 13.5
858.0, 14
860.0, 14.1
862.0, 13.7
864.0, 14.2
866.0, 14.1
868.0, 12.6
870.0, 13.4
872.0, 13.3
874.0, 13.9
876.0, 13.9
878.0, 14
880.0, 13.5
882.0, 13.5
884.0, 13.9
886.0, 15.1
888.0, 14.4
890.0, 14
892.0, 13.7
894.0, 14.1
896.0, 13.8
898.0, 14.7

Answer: -1.6 N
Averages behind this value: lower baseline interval 12.3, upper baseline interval 11.7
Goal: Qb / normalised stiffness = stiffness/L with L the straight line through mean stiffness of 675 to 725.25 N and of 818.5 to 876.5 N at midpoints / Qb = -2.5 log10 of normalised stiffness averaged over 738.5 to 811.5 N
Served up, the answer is 0.05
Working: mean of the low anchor 12.7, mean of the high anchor 12.7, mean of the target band 12.1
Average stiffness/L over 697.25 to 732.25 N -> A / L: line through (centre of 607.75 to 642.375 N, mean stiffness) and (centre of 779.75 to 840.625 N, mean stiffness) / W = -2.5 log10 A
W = -0.09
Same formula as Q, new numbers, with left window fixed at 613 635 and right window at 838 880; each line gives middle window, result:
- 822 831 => 1.5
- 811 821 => 1.7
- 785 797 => 1.3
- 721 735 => 0.2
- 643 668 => 0.3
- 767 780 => 0.4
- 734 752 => 1.3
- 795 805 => 1.1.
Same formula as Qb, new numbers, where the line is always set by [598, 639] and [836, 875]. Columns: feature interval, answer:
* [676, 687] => 0.013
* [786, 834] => 0.159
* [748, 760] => 0.000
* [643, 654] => -0.024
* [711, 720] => -0.075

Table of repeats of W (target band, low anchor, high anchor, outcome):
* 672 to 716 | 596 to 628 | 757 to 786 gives -0.036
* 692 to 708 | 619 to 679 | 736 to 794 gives -0.018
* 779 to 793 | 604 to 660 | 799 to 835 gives -0.078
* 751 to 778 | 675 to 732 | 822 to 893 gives 0.015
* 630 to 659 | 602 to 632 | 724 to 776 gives -0.049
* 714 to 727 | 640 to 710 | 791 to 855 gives -0.095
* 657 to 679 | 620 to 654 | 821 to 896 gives 0.038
